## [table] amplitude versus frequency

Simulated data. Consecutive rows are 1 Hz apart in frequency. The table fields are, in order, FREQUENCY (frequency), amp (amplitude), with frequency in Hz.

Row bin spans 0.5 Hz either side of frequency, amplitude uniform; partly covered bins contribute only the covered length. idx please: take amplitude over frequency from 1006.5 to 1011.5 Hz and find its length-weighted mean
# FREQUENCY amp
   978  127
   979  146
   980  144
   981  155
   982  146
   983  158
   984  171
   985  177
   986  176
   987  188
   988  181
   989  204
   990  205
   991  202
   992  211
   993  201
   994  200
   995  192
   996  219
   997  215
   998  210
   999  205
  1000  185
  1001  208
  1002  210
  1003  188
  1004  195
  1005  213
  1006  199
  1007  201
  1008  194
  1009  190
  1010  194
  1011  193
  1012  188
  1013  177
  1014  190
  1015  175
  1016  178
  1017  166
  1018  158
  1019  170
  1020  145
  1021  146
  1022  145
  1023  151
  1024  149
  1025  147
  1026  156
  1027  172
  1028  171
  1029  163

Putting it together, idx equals 194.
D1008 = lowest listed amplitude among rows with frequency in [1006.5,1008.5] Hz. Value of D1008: 194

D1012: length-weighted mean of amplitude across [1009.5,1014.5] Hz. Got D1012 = 188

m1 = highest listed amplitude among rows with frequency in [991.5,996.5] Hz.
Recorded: 219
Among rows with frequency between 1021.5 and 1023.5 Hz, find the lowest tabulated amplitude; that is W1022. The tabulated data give 145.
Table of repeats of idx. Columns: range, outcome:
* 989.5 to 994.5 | 204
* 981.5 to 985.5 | 163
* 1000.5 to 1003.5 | 202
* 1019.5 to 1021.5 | 146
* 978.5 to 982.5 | 148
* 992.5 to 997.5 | 205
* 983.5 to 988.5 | 179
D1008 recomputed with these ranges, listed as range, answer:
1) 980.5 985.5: 146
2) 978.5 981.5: 144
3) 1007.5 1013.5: 177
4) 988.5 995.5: 192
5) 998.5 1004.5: 185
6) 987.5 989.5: 181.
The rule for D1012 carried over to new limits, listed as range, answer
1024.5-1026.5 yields 152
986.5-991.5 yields 196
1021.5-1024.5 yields 148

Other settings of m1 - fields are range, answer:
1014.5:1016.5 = 178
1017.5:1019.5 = 170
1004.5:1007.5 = 213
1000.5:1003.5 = 210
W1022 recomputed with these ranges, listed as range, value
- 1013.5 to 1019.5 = 158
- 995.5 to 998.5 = 210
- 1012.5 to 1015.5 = 175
